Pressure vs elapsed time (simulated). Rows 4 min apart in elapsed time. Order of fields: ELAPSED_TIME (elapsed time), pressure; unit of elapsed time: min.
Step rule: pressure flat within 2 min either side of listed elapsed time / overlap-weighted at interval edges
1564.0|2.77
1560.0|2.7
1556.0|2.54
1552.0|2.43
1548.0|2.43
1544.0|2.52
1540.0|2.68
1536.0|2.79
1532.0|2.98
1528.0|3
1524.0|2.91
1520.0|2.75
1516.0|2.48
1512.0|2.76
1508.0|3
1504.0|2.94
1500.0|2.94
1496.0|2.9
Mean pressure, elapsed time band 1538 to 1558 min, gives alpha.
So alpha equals 2.52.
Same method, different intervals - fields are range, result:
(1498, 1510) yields 2.96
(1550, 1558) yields 2.49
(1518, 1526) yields 2.83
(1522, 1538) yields 2.92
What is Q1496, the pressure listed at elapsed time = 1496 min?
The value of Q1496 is 2.9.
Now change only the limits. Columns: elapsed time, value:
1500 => 2.94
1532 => 2.98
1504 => 2.94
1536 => 2.79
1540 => 2.68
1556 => 2.54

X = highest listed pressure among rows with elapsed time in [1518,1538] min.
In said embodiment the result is 3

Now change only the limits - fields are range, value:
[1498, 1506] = 2.94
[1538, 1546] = 2.68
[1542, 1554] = 2.52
